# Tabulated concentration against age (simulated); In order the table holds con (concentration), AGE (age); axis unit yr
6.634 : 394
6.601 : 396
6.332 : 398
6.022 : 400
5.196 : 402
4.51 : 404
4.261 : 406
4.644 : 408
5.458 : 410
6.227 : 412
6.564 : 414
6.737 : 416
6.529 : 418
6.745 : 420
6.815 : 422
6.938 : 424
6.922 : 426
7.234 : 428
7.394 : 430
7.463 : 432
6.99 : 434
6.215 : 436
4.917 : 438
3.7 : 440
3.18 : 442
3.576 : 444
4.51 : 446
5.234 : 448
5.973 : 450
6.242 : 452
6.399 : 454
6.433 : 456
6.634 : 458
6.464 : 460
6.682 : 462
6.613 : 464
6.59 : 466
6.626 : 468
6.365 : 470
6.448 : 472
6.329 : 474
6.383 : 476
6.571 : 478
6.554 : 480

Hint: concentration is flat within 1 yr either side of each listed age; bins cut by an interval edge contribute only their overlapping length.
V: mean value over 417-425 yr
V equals 6.76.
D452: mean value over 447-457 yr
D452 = 6.06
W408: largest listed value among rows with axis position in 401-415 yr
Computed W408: 6.564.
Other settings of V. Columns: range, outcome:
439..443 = 3.44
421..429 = 6.98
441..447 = 3.76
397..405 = 5.51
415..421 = 6.67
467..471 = 6.5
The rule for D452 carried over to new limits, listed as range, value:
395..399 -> 6.47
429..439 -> 6.6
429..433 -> 7.43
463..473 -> 6.53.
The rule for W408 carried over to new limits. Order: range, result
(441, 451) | 5.973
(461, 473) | 6.682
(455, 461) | 6.634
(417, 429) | 7.234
